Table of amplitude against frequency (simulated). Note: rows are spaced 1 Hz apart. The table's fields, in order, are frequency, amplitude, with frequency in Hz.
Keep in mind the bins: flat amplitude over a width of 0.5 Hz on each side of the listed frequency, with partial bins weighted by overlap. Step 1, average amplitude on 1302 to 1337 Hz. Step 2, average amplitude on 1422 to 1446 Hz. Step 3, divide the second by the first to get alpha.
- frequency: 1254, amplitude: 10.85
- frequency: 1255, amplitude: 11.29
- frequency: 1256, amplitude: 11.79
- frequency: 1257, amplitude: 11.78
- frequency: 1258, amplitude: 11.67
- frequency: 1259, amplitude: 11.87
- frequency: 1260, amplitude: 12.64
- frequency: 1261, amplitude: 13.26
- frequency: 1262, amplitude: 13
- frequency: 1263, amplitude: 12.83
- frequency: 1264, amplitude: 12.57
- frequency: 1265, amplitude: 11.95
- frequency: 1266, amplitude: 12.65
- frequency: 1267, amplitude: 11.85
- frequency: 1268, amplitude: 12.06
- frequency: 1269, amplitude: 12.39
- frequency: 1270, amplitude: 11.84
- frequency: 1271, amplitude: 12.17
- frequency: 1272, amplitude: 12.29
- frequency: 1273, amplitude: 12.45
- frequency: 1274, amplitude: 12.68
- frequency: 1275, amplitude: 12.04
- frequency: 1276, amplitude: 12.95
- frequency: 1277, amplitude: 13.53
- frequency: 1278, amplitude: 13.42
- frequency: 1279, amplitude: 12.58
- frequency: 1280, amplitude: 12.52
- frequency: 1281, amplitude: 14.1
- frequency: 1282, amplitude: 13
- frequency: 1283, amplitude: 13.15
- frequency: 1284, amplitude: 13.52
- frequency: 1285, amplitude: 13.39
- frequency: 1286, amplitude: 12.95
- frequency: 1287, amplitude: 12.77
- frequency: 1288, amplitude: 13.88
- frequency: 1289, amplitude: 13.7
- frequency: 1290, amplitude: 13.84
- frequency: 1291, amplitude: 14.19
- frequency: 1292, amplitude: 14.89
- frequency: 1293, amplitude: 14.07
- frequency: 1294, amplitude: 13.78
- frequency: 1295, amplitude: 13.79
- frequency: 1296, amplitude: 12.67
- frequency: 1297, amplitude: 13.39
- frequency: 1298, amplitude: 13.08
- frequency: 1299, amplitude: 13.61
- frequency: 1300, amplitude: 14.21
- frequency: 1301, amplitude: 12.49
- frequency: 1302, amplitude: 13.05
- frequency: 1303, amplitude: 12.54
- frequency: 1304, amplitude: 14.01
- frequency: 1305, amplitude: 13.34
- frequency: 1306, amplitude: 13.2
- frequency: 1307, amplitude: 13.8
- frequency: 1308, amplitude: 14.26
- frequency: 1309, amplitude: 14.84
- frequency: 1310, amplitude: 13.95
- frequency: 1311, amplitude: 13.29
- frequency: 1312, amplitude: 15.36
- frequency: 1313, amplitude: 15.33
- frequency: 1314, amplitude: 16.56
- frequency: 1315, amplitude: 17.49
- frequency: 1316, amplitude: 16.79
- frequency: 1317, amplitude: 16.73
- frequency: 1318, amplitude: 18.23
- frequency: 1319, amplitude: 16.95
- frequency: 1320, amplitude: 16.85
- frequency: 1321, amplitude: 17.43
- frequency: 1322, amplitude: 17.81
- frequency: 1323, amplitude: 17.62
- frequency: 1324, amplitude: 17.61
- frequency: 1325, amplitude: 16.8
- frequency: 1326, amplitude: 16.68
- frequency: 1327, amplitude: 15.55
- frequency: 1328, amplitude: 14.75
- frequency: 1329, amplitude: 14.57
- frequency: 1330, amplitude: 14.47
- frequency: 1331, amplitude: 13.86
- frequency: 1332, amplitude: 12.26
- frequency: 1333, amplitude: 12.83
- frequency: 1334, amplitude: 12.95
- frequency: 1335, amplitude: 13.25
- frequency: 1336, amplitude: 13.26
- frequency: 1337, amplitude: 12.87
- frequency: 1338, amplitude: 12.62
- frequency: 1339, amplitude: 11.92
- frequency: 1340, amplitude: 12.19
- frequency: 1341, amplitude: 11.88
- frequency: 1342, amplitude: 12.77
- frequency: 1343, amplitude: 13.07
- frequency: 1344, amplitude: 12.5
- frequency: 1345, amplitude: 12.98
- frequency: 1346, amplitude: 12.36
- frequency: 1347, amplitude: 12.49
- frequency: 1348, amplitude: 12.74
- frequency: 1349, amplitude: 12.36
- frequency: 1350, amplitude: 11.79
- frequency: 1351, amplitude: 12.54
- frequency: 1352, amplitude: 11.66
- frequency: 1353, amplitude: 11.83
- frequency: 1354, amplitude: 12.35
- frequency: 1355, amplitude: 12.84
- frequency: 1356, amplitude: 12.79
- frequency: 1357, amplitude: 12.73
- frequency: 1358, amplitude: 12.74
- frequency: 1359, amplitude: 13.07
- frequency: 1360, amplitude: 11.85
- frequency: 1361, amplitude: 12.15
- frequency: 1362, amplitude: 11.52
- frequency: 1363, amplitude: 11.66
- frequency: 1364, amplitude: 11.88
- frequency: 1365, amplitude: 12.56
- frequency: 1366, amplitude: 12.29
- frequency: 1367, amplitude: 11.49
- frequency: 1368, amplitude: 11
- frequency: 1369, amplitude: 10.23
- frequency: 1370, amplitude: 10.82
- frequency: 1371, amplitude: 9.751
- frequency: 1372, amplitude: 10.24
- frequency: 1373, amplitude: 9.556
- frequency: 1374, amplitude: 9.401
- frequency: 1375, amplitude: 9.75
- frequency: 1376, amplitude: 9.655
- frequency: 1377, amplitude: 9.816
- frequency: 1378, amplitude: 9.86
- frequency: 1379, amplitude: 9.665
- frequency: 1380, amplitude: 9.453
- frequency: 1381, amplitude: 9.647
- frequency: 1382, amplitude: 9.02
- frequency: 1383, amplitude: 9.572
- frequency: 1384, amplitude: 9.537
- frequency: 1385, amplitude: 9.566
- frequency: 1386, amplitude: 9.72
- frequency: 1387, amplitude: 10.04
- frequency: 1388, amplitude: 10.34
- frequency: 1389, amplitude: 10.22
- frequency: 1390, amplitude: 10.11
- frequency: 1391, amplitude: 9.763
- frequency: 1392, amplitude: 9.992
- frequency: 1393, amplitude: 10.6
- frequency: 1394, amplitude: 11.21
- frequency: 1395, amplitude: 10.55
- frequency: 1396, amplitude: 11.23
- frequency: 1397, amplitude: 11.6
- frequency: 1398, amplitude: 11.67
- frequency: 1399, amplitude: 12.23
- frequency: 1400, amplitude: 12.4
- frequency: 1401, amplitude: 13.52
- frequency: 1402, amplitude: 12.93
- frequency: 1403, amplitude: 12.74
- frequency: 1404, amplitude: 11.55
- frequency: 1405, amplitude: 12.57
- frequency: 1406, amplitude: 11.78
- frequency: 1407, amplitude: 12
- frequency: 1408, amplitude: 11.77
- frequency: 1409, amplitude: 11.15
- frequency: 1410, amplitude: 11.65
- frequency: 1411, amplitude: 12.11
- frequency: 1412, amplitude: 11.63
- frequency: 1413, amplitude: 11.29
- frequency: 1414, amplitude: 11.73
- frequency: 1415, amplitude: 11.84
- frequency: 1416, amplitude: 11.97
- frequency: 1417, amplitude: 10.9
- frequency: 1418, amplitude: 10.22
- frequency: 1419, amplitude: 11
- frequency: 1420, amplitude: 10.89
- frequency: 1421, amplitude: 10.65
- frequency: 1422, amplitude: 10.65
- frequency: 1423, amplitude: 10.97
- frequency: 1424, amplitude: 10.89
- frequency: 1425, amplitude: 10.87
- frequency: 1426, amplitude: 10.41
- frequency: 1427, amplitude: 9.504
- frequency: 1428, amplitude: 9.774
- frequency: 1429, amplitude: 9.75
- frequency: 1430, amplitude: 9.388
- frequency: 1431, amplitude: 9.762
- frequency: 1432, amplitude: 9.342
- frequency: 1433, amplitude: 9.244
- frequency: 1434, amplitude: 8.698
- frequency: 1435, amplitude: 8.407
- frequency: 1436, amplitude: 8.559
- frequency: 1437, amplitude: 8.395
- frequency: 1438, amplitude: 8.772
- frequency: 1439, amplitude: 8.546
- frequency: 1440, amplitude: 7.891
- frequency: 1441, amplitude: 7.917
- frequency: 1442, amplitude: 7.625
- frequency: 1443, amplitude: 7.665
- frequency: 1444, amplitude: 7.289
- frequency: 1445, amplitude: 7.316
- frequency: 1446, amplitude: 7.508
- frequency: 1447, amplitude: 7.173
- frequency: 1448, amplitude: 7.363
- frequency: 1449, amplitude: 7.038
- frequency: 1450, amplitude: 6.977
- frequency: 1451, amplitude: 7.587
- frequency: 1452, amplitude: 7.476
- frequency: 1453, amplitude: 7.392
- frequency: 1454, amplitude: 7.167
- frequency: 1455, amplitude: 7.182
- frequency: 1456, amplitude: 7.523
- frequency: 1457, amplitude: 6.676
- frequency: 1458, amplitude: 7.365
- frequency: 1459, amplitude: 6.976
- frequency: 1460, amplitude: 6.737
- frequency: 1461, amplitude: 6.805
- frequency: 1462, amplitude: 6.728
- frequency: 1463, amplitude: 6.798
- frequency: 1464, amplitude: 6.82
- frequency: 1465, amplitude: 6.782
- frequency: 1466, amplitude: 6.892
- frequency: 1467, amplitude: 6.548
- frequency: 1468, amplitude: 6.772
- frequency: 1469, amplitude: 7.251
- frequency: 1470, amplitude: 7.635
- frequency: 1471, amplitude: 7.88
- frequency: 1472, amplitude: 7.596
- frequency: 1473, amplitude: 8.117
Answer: 0.6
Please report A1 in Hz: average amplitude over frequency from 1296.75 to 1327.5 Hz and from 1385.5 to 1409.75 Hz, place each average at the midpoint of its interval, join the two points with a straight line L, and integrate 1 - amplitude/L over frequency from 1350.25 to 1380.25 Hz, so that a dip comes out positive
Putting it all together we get 3.7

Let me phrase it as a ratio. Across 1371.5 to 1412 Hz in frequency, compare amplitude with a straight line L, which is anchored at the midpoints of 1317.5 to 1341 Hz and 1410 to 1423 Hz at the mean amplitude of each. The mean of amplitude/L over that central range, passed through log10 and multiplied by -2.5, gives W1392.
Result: 0.14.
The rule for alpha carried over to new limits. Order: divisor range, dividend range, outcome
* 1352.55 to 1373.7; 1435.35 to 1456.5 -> 0.66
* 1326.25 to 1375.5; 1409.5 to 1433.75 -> 0.87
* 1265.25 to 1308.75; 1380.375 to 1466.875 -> 0.72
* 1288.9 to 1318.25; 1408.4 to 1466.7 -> 0.62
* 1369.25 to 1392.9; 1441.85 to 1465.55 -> 0.73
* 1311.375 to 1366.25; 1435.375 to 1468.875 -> 0.53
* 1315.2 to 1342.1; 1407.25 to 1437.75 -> 0.70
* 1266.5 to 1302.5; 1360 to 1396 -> 0.79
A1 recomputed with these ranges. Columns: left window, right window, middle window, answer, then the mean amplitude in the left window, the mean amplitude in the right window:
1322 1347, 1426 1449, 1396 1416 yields -3.7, 13.9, 8.46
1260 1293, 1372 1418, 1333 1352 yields -1.2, 13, 10.9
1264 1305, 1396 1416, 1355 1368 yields 0.2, 13.1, 12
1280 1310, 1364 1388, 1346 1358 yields -1.3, 13.6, 10.2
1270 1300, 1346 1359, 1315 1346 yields -4.8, 13.2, 12.4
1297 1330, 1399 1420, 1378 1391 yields 3.0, 15.2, 11.8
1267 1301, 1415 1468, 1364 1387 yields 0.6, 13.1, 8.45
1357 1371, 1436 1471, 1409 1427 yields -4.0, 11.8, 7.34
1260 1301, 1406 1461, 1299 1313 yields -1.5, 13.1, 9.2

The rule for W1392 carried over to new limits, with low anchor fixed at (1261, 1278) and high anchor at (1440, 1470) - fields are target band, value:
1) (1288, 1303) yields -0.16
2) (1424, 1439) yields -0.19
